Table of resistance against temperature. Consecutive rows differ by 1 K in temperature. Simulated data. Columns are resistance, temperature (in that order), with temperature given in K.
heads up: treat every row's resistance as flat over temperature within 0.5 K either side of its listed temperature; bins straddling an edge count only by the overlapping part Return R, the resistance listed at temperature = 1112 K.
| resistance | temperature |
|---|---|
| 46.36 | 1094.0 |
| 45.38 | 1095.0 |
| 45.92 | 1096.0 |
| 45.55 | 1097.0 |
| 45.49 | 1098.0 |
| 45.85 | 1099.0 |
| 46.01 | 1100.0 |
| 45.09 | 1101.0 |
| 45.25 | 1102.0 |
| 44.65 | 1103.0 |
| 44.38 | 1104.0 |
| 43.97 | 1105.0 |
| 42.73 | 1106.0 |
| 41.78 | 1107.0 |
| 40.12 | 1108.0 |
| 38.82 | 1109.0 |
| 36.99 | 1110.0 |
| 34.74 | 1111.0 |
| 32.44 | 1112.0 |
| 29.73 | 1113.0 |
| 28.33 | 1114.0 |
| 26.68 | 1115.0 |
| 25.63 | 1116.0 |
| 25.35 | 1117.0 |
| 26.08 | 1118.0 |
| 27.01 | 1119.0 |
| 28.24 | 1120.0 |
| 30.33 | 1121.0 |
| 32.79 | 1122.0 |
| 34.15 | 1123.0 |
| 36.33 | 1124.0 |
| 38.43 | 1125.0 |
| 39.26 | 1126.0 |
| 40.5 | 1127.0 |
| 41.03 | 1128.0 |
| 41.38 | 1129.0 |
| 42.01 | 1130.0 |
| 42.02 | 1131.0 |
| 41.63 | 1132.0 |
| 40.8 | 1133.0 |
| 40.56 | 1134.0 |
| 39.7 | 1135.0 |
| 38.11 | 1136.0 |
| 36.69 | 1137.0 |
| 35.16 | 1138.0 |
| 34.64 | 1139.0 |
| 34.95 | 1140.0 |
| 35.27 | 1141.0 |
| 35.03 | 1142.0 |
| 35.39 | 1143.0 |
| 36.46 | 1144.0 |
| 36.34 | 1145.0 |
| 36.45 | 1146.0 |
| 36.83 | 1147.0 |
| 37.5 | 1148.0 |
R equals 32.44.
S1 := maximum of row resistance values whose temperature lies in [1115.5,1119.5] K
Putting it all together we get 27.01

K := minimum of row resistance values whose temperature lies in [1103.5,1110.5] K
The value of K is 36.99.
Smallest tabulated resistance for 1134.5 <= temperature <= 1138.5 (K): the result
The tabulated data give 35.16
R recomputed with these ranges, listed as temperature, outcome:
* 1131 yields 42.02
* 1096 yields 45.92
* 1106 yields 42.73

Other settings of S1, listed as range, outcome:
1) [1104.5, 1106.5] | 43.97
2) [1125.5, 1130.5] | 42.01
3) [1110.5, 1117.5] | 34.74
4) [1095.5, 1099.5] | 45.92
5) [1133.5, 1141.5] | 40.56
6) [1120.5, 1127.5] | 40.5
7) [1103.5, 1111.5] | 44.38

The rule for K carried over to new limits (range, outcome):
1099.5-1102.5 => 45.09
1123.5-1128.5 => 36.33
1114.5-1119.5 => 25.35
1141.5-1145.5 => 35.03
